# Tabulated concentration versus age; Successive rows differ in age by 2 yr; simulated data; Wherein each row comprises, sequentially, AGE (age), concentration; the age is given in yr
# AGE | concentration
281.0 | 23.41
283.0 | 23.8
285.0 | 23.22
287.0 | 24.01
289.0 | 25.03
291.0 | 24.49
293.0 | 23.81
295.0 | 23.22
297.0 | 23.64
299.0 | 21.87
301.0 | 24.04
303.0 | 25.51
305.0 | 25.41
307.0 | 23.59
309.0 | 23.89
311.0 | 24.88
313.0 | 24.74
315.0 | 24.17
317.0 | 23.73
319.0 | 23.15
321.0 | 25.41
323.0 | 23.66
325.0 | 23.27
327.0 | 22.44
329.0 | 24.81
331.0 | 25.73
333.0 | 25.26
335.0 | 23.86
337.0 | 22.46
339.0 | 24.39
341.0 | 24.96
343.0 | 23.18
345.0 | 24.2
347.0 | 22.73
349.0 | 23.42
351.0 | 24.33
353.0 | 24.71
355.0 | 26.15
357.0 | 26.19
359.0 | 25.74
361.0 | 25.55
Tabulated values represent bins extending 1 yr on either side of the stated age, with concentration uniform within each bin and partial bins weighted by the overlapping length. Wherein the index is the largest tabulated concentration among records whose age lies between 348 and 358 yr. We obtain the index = 26.19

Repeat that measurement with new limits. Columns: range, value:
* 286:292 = 25.03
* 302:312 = 25.51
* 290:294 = 24.49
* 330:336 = 25.73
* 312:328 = 25.41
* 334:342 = 24.96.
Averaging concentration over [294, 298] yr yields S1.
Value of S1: 23.4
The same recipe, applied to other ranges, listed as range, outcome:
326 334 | 24.6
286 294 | 24.3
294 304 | 23.7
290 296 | 23.8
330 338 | 24.3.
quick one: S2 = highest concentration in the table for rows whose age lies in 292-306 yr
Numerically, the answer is 25.51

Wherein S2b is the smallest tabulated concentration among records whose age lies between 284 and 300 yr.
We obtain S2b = 21.87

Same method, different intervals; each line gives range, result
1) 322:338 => 22.44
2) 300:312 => 23.59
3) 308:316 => 23.89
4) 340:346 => 23.18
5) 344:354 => 22.73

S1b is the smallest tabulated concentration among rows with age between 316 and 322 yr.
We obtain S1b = 23.15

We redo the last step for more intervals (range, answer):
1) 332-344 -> 22.46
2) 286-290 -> 24.01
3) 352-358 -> 24.71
